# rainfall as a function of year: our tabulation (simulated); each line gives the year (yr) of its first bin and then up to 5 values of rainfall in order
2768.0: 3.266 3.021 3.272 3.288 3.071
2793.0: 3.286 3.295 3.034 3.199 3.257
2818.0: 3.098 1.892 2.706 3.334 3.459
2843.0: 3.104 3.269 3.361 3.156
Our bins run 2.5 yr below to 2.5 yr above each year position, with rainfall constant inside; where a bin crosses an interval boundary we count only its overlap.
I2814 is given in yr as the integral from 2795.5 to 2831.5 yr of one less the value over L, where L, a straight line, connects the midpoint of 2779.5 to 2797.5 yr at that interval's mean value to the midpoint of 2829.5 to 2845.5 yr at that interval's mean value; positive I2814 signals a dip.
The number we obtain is 3.4 yr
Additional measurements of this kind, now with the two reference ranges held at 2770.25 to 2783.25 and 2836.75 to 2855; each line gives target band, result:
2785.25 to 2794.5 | 0.1 yr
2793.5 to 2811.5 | 0.1 yr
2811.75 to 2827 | 2.5 yr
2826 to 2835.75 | 0.6 yr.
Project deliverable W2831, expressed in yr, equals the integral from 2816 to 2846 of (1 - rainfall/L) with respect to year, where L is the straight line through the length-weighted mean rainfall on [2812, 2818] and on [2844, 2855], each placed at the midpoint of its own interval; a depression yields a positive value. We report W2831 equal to 2.8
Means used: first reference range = 3.19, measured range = 2.94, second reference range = 3.28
